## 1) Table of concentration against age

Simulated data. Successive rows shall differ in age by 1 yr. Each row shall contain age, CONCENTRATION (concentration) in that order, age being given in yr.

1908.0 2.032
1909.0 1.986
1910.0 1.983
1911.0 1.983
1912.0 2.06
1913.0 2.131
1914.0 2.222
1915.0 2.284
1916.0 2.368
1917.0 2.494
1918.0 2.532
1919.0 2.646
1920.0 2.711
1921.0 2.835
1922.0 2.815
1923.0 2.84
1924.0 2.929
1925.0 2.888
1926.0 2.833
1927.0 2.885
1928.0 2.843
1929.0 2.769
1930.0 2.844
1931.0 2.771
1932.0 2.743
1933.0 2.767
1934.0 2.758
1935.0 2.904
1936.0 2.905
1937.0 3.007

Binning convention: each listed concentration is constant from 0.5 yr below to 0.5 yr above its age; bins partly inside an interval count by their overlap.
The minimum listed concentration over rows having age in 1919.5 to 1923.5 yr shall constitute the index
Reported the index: 2.711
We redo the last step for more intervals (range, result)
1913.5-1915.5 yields 2.222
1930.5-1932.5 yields 2.743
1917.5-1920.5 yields 2.532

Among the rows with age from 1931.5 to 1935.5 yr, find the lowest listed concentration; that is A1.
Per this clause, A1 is 2.743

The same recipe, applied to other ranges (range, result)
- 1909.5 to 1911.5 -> 1.983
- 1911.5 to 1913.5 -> 2.06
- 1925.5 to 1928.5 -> 2.833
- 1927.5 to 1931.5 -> 2.769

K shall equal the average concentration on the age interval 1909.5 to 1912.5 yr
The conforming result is 2.01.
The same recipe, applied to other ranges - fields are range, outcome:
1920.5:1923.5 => 2.83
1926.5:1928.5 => 2.86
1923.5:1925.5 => 2.91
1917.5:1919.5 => 2.59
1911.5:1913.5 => 2.1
